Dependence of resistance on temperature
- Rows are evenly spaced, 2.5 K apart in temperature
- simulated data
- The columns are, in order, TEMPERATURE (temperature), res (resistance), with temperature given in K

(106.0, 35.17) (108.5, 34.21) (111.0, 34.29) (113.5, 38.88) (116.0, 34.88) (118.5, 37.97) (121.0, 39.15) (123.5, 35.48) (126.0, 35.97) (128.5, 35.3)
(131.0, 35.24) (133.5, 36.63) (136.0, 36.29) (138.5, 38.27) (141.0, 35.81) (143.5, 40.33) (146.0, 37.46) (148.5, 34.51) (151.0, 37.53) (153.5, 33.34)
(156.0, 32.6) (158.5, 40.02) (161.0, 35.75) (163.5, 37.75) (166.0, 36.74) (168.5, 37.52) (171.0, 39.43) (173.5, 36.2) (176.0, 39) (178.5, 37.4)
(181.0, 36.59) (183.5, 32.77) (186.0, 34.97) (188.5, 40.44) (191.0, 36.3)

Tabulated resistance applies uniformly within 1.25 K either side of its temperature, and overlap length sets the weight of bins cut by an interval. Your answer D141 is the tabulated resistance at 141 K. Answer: 35.81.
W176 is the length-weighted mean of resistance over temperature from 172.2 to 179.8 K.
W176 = 37.5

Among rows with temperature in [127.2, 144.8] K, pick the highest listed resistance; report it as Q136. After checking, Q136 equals 40.33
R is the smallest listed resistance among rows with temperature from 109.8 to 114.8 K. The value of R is 34.29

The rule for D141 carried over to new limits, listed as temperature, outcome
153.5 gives 33.34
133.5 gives 36.63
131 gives 35.24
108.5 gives 34.21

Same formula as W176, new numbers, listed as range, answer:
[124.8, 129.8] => 35.6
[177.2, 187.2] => 35.5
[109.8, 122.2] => 37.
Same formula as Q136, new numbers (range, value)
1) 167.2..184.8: 39.43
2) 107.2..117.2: 38.88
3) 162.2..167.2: 37.75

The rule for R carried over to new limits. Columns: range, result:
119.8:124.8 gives 35.48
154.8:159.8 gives 32.6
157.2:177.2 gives 35.75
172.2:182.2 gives 36.2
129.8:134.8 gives 35.24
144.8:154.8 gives 33.34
